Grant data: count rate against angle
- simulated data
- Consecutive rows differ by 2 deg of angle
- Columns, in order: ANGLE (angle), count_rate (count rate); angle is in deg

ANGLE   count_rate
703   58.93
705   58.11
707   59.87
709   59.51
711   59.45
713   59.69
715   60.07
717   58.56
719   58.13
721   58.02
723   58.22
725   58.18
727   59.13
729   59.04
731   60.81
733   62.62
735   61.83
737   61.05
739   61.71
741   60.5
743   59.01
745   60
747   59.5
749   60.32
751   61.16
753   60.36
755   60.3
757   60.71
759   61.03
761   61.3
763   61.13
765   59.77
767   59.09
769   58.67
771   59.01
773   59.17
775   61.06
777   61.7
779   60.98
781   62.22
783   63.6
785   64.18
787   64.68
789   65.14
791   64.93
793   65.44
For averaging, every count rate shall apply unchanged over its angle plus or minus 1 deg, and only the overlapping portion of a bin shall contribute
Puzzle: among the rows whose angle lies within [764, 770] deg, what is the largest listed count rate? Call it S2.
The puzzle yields 59.77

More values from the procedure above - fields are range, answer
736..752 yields 61.71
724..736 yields 62.62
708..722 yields 60.07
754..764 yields 61.3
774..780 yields 61.7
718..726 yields 58.22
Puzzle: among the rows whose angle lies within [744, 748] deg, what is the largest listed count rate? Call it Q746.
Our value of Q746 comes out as 60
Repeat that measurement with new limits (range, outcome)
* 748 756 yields 61.16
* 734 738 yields 61.83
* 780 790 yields 65.14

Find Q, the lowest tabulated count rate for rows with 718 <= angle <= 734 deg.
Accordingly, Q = 58.02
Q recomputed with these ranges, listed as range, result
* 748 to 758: 60.3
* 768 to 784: 58.67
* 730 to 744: 59.01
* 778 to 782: 60.98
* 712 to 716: 59.69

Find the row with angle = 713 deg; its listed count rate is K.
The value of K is 59.69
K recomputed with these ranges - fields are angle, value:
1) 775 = 61.06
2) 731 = 60.81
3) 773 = 59.17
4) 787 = 64.68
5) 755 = 60.3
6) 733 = 62.62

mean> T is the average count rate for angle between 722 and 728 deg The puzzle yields 58.5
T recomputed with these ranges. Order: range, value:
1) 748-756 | 60.5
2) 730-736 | 61.8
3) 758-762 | 61.2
